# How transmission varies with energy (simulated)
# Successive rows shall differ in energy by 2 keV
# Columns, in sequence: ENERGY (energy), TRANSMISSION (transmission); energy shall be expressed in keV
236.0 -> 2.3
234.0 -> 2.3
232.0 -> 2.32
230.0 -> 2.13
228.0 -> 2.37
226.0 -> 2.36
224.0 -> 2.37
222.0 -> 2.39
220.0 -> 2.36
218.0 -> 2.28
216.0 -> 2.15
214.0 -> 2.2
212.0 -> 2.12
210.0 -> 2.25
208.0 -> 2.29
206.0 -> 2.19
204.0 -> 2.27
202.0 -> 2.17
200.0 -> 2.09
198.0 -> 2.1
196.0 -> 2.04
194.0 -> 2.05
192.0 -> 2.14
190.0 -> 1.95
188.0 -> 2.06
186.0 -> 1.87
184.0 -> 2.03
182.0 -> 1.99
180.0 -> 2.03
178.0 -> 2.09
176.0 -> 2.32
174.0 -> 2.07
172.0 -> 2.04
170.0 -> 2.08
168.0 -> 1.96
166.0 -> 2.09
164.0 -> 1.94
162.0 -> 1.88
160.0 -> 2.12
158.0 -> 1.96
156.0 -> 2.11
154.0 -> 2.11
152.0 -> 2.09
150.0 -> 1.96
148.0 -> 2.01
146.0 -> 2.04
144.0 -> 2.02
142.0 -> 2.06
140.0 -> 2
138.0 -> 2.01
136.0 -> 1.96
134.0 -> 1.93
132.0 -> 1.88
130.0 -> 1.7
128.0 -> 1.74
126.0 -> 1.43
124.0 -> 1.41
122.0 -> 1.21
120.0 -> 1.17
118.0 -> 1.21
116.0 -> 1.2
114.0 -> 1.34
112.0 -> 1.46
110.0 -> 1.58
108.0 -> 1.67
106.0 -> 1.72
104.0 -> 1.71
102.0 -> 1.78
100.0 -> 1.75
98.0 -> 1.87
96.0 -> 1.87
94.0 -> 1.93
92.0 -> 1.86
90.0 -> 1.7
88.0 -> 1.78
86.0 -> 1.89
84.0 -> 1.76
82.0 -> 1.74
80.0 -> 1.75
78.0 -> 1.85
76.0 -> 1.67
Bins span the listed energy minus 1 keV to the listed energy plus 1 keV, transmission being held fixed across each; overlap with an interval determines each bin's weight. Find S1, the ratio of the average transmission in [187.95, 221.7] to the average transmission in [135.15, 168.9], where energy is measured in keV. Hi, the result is 1.1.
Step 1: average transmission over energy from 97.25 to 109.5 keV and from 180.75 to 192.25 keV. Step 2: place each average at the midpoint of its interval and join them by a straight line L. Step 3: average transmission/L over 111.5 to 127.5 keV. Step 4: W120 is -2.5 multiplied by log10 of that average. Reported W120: 0.34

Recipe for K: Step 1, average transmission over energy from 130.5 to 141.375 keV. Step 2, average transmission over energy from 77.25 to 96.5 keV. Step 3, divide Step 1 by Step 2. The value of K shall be 1.08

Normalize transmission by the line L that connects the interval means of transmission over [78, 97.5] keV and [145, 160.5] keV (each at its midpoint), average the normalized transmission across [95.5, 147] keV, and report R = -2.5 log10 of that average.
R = 0.15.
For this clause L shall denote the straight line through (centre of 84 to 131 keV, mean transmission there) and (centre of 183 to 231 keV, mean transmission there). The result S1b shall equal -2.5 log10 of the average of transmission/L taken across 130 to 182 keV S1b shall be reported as -0.08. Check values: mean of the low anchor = 1.61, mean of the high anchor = 2.18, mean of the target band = 2.02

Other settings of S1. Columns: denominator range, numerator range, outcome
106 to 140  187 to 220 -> 1.37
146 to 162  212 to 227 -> 1.12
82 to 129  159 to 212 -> 1.29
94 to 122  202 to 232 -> 1.45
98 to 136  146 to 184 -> 1.30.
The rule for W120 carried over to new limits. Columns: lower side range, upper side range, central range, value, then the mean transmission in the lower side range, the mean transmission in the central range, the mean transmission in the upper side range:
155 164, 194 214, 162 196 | 0.02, 2.01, 2.04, 2.16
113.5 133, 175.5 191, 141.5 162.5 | -0.18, 1.43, 2.04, 2.03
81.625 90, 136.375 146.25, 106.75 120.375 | 0.34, 1.79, 1.39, 2.02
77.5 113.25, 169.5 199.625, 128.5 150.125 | -0.03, 1.76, 1.96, 2.06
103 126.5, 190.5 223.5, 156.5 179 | -0.10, 1.43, 2.05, 2.19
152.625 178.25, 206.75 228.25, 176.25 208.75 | 0.04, 2.06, 2.09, 2.28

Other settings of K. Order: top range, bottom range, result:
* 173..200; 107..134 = 1.39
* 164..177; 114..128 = 1.59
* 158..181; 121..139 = 1.21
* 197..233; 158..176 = 1.10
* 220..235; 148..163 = 1.14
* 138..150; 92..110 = 1.13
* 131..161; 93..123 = 1.29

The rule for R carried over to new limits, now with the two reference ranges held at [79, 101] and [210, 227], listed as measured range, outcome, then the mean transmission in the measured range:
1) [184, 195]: 0.08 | 2.02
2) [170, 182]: 0.01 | 2.1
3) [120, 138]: 0.18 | 1.65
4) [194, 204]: 0.05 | 2.11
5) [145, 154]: 0.00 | 2.03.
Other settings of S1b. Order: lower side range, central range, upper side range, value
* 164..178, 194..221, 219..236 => 0.02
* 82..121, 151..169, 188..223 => -0.05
